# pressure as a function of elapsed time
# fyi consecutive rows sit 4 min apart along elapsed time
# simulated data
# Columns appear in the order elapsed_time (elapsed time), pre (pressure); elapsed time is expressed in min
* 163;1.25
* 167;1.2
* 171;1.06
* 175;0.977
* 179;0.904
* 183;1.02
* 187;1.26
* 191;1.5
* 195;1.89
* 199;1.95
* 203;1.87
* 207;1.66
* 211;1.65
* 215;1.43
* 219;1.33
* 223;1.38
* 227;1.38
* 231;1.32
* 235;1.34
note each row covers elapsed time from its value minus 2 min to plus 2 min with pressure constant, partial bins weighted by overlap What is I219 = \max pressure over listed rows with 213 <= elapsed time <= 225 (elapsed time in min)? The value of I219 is 1.43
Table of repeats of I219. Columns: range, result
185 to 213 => 1.95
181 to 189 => 1.26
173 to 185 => 1.02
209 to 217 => 1.65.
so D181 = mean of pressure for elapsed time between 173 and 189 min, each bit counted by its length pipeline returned 1.04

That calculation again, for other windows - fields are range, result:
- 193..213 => 1.8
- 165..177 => 1.08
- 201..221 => 1.59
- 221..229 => 1.38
